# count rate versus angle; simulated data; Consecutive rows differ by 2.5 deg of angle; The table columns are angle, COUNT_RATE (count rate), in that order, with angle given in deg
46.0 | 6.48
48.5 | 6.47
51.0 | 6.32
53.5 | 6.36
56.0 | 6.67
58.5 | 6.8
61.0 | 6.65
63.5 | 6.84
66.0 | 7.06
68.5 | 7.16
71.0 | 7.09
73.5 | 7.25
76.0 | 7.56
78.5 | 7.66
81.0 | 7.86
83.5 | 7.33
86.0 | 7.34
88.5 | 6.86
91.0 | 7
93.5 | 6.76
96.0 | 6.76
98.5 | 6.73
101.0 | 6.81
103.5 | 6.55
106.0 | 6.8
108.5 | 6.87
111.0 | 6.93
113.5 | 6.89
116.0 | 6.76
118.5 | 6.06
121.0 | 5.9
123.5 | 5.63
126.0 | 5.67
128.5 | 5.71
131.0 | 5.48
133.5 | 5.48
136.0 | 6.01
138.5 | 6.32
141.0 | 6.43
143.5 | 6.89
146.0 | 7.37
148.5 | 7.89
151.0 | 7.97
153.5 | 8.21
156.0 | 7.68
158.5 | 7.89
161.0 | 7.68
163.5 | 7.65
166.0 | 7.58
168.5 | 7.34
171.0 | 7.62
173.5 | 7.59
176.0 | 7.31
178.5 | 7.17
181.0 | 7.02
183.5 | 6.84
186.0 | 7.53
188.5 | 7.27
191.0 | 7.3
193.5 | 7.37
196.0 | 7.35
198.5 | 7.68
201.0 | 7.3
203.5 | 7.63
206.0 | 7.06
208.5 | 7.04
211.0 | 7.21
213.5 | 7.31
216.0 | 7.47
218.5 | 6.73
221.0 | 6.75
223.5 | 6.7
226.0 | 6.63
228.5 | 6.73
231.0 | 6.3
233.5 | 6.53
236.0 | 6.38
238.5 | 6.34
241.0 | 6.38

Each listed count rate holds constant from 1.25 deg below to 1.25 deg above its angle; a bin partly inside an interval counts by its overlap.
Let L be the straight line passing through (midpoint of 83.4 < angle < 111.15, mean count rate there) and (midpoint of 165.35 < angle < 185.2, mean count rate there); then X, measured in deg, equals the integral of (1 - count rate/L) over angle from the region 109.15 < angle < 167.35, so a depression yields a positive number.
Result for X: 2.6 deg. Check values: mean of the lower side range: 6.88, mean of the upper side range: 7.31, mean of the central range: 6.79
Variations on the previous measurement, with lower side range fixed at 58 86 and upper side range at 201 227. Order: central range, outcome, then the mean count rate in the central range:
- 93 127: 3.2 deg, 6.51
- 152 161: -1.0 deg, 7.89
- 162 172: -0.6 deg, 7.55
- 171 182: -0.3 deg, 7.32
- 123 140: 3.3 deg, 5.77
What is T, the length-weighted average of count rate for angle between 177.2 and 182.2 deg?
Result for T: 7.1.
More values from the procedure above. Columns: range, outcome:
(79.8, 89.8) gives 7.34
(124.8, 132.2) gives 5.62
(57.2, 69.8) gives 6.9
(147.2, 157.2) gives 7.94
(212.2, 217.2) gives 7.39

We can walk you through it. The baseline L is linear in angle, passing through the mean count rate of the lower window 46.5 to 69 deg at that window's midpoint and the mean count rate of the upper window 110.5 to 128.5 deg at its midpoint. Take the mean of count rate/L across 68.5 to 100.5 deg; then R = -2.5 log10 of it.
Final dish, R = -0.11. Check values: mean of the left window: 6.68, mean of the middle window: 7.17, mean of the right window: 6.2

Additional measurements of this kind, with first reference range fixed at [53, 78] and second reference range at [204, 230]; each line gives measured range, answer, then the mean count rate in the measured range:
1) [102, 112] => 0.03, 6.78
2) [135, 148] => 0.05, 6.69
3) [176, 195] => -0.04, 7.22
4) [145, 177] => -0.10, 7.68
